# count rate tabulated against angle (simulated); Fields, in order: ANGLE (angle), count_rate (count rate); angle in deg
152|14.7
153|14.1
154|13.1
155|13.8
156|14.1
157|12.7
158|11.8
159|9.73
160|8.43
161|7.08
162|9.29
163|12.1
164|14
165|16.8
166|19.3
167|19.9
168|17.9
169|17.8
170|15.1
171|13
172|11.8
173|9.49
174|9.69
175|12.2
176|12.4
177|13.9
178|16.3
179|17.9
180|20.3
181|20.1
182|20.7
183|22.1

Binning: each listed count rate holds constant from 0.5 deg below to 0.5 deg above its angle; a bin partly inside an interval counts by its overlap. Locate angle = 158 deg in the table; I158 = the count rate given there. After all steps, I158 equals 11.8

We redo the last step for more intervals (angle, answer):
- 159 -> 9.73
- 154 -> 13.1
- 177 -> 13.9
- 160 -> 8.43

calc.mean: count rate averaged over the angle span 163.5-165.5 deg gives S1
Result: 15.4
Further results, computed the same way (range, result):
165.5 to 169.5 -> 18.7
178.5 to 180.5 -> 19.1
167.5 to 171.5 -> 16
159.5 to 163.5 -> 9.22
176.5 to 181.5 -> 17.7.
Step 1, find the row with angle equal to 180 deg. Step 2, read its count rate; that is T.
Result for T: 20.3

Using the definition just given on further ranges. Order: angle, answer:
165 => 16.8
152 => 14.7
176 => 12.4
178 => 16.3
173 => 9.49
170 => 15.1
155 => 13.8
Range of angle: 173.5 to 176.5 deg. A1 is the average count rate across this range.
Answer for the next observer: 11.4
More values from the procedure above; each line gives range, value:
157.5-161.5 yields 9.26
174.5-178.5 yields 13.7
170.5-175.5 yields 11.2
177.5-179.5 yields 17.1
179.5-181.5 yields 20.2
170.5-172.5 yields 12.4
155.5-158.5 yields 12.9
